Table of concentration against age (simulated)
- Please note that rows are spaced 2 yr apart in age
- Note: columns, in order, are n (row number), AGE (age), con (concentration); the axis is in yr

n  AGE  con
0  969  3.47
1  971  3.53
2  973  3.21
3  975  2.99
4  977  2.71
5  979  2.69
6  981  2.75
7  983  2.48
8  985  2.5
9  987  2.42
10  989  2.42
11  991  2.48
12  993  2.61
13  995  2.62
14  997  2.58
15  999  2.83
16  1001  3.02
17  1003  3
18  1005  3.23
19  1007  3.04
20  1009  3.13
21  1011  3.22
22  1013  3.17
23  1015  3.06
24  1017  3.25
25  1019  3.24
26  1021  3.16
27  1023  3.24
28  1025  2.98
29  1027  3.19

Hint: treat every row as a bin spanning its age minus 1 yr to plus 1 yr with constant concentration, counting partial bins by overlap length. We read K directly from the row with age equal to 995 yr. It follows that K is 2.62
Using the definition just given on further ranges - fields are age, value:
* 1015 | 3.06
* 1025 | 2.98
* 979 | 2.69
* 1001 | 3.02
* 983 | 2.48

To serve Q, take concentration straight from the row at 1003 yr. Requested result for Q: 3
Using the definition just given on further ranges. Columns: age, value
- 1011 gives 3.22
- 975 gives 2.99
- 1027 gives 3.19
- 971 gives 3.53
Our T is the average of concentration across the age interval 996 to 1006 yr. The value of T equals 2.93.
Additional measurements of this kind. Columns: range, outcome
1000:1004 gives 3.01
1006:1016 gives 3.12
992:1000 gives 2.66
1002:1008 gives 3.09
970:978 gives 3.11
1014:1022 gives 3.18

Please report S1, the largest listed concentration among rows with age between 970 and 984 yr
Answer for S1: 3.53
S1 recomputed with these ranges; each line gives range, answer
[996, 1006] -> 3.23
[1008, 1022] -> 3.25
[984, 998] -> 2.62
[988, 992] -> 2.48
